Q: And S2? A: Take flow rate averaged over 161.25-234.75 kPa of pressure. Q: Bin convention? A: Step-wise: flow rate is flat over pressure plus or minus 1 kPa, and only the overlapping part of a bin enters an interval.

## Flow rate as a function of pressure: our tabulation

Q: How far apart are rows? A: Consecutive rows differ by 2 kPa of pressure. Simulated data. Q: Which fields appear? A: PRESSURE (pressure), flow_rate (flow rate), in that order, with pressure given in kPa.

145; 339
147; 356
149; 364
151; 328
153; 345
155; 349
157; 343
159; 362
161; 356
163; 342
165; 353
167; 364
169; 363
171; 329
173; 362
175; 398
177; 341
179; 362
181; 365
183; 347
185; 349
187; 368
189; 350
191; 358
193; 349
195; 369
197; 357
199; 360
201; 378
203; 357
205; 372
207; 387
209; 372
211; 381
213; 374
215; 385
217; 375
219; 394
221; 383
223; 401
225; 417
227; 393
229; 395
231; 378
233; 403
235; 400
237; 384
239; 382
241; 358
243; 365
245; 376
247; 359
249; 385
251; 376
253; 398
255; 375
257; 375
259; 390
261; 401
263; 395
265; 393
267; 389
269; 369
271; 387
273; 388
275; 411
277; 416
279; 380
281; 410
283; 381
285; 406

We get 370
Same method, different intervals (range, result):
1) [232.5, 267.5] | 383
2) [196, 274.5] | 382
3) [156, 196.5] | 357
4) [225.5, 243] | 386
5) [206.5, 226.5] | 387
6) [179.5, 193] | 356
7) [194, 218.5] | 373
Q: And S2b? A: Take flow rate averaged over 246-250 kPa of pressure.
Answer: 372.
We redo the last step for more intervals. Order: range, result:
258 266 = 395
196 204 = 363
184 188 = 358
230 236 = 394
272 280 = 399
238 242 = 370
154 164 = 350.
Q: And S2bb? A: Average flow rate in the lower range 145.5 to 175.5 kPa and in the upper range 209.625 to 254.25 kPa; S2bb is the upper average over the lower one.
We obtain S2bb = 1.1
